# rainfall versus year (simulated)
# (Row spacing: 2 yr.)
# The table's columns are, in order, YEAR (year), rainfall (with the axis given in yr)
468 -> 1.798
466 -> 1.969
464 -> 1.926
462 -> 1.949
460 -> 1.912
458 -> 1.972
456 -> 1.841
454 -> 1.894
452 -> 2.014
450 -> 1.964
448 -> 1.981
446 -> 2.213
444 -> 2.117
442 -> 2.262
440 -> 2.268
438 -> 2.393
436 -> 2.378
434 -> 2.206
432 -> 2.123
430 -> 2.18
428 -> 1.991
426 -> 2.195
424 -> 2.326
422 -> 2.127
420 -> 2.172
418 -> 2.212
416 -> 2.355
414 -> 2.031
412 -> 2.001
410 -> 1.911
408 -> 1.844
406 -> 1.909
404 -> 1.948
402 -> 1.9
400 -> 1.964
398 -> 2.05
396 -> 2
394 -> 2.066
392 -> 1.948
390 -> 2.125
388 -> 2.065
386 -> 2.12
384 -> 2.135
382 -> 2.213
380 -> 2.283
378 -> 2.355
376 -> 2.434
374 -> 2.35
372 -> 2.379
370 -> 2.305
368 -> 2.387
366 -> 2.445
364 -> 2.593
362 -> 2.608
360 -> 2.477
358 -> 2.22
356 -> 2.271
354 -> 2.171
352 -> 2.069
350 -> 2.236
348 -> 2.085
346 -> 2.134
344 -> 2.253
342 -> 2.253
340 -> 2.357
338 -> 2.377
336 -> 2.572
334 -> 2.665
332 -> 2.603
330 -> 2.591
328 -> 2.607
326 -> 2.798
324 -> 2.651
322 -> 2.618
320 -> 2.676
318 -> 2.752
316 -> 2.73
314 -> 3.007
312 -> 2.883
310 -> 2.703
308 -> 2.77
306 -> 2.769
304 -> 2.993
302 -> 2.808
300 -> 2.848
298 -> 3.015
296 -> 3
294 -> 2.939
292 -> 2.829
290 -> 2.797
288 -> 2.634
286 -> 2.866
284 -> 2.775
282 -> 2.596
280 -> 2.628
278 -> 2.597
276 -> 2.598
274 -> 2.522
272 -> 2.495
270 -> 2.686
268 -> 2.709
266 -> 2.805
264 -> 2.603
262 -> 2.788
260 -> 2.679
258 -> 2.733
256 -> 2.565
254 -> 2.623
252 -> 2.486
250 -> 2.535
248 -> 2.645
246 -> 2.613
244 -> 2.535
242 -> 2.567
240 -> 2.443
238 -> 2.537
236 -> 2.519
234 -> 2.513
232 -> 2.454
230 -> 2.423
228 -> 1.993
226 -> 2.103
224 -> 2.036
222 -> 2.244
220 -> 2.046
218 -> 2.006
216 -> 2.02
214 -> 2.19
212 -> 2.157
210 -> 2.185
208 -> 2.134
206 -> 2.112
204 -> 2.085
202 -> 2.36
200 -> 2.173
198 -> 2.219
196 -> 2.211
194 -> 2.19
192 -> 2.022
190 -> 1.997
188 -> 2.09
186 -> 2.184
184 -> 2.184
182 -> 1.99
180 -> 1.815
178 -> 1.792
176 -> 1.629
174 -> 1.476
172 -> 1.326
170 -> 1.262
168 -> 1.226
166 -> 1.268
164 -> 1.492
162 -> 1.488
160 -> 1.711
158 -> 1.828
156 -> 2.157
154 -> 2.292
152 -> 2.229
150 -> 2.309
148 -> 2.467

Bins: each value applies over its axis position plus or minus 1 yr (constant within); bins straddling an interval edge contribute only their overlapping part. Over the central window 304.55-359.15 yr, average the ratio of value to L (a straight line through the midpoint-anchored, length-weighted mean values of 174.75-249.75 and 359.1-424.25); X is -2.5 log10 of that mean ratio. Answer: -0.15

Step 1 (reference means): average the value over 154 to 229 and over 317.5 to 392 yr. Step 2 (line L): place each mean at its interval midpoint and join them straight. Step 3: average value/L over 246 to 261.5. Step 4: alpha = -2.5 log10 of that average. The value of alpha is -0.24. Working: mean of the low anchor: 1.93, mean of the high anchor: 2.38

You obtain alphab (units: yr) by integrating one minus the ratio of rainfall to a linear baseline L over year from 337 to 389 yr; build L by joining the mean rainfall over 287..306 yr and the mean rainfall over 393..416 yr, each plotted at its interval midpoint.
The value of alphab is 0.6 yr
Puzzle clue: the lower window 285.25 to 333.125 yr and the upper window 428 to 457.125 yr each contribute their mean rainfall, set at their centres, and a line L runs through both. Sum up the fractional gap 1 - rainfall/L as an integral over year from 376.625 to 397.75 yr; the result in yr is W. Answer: 2.4 yr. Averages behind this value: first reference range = 2.79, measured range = 2.13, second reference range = 2.13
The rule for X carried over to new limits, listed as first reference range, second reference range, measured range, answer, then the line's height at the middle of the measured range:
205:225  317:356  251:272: -0.19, 2.24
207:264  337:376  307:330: -0.17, 2.34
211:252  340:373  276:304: -0.20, 2.32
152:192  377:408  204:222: -0.16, 1.82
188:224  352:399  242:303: -0.23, 2.18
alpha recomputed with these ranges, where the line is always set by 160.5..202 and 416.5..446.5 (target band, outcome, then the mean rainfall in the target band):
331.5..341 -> -0.21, 2.51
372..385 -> -0.08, 2.3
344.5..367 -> -0.10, 2.3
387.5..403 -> 0.07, 2.01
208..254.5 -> -0.23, 2.33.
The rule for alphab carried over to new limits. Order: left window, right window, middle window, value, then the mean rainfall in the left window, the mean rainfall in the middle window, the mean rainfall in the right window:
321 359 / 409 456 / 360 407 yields 1.5 yr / 2.4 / 2.21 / 2.14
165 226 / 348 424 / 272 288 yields -4.6 yr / 1.96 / 2.64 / 2.18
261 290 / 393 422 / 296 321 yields -3.3 yr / 2.67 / 2.84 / 2.03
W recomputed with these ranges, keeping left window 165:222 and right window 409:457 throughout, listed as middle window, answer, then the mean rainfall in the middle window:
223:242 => -3.6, 2.35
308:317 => -3.5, 2.82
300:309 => -3.6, 2.84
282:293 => -4.1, 2.76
